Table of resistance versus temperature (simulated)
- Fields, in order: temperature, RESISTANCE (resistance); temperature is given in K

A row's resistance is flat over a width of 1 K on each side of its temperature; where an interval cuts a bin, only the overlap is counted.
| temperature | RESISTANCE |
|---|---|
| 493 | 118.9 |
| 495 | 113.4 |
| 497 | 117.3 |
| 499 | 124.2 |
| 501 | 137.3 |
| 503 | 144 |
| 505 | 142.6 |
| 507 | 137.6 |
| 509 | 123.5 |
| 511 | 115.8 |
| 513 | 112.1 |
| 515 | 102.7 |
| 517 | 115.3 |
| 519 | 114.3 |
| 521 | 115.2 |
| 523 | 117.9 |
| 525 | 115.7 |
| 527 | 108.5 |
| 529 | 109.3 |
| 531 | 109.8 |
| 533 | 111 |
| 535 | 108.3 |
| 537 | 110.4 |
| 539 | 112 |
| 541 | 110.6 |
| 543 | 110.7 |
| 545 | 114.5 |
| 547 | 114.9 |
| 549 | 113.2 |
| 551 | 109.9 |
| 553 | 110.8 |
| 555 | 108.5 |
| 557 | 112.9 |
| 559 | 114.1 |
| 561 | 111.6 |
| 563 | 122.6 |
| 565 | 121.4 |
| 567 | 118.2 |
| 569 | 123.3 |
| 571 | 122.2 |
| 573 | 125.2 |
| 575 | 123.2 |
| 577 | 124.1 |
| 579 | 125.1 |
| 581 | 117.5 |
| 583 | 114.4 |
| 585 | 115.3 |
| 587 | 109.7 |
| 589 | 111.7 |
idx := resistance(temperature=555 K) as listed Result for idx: 108.5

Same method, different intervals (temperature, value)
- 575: 123.2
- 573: 125.2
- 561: 111.6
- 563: 122.6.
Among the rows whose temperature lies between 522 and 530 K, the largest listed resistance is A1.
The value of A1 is 117.9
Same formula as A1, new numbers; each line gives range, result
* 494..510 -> 144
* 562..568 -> 122.6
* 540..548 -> 114.9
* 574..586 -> 125.1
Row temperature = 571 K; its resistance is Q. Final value 122.2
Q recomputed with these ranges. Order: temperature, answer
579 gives 125.1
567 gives 118.2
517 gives 115.3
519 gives 114.3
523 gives 117.9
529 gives 109.3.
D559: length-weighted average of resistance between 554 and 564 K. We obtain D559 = 114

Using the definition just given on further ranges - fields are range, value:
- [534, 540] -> 110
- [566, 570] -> 121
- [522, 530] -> 113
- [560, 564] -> 117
